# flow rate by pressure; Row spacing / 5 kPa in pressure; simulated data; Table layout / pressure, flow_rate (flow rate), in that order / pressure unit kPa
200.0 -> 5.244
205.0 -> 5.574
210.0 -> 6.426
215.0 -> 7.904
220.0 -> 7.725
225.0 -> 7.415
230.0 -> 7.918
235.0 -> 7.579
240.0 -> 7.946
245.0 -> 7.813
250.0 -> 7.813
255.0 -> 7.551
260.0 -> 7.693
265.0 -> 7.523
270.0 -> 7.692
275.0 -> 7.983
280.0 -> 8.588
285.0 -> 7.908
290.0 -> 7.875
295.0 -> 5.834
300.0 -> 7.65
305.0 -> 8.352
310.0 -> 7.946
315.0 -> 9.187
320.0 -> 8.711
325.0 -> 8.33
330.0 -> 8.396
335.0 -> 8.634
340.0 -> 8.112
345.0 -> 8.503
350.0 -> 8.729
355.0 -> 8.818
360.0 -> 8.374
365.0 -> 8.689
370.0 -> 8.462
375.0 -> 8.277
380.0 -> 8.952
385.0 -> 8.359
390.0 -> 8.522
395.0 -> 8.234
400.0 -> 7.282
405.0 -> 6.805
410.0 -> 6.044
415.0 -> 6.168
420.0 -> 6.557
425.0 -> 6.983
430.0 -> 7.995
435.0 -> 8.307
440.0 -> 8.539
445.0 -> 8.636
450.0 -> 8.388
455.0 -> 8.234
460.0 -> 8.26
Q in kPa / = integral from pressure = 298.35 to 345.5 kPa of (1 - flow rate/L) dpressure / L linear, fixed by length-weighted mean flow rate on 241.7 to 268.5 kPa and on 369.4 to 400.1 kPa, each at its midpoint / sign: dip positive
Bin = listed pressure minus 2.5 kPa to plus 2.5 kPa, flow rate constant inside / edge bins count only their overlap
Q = -2.1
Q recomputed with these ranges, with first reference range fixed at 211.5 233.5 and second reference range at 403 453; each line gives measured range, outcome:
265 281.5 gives -0.8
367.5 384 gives -2.3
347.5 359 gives -1.8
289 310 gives 0.4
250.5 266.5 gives 0.0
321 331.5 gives -1.2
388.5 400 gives -1.0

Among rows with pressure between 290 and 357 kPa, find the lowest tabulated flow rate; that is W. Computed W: 5.834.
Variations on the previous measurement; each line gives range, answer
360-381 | 8.277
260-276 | 7.523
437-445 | 8.539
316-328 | 8.33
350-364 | 8.374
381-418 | 6.044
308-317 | 7.946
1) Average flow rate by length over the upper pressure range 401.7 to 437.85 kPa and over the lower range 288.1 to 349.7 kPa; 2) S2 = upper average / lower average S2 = 0.86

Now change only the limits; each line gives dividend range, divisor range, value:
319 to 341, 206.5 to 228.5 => 1.15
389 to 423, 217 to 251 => 0.91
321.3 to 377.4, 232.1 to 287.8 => 1.08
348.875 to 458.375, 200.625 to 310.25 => 1.06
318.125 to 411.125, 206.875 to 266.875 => 1.09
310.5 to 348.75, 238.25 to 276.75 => 1.10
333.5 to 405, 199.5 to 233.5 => 1.19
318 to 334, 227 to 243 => 1.09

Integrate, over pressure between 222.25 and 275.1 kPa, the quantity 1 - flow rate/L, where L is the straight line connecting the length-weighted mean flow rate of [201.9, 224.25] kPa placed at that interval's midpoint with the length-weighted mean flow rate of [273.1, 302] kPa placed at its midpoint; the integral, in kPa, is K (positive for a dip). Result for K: -3.4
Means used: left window 6.9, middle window 7.71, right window 7.63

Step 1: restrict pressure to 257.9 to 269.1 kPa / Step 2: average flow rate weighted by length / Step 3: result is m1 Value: 7.62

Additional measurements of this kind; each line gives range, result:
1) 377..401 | 8.33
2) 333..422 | 7.98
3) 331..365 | 8.53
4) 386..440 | 7.38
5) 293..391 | 8.35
